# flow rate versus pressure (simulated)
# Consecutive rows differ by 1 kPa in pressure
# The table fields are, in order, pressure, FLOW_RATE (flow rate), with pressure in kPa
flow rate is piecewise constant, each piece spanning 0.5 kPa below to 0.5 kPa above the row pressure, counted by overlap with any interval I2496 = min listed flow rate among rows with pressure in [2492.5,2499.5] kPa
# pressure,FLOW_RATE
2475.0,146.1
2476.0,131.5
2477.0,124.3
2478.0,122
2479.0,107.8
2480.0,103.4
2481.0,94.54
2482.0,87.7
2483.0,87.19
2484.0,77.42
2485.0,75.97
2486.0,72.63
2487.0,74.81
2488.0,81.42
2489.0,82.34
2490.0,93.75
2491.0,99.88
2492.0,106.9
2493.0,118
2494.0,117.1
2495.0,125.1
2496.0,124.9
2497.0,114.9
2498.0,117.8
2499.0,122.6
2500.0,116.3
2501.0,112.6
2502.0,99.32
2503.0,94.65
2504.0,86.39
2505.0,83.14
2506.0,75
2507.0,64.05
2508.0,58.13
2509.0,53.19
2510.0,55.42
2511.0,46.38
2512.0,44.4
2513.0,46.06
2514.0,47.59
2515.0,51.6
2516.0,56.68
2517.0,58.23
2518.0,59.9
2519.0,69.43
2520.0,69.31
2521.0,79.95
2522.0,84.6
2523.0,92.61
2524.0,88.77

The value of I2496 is 114.9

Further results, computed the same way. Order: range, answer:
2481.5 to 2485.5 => 75.97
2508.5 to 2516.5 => 44.4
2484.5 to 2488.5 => 72.63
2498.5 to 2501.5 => 112.6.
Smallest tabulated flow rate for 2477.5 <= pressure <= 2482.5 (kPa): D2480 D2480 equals 87.7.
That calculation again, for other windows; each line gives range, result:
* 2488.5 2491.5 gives 82.34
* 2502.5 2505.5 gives 83.14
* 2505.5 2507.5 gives 64.05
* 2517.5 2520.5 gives 59.9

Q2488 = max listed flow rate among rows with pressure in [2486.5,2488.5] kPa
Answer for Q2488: 81.42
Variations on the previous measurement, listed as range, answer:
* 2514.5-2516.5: 56.68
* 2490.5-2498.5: 125.1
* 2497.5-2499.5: 122.6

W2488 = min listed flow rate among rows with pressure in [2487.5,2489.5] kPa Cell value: 81.42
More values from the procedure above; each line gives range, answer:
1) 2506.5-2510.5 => 53.19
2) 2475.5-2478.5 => 122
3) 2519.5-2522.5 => 69.31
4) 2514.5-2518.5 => 51.6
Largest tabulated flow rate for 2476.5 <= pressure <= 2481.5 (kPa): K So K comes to 124.3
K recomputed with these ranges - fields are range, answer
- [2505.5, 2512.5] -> 75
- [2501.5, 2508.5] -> 99.32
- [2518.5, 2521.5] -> 79.95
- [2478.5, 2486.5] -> 107.8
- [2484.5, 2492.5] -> 106.9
